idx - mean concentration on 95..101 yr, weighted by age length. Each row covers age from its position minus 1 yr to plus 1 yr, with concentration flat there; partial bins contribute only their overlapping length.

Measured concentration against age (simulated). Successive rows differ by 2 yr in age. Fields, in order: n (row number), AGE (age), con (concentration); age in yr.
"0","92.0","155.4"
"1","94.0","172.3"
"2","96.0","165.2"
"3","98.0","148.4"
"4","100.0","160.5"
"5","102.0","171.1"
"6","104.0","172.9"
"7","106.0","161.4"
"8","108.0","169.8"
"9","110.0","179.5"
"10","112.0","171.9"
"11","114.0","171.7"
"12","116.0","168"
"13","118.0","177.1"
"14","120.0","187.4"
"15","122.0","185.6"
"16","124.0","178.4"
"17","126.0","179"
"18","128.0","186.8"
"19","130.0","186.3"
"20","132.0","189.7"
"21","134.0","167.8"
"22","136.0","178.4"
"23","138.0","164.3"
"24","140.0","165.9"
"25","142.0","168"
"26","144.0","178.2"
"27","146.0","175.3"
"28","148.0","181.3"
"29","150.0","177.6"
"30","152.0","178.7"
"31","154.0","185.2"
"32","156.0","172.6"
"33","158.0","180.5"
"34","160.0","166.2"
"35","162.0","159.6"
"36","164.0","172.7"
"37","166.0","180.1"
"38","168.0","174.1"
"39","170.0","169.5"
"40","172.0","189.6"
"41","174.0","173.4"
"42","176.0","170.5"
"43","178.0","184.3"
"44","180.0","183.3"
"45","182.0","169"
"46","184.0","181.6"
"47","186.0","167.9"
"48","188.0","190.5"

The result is 158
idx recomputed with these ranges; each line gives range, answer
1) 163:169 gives 176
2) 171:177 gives 178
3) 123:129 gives 181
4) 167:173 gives 178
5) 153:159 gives 179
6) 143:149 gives 178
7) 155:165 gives 170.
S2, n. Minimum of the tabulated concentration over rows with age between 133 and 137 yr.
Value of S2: 167.8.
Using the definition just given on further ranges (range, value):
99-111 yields 160.5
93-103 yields 148.4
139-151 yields 165.9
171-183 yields 169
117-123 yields 177.1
